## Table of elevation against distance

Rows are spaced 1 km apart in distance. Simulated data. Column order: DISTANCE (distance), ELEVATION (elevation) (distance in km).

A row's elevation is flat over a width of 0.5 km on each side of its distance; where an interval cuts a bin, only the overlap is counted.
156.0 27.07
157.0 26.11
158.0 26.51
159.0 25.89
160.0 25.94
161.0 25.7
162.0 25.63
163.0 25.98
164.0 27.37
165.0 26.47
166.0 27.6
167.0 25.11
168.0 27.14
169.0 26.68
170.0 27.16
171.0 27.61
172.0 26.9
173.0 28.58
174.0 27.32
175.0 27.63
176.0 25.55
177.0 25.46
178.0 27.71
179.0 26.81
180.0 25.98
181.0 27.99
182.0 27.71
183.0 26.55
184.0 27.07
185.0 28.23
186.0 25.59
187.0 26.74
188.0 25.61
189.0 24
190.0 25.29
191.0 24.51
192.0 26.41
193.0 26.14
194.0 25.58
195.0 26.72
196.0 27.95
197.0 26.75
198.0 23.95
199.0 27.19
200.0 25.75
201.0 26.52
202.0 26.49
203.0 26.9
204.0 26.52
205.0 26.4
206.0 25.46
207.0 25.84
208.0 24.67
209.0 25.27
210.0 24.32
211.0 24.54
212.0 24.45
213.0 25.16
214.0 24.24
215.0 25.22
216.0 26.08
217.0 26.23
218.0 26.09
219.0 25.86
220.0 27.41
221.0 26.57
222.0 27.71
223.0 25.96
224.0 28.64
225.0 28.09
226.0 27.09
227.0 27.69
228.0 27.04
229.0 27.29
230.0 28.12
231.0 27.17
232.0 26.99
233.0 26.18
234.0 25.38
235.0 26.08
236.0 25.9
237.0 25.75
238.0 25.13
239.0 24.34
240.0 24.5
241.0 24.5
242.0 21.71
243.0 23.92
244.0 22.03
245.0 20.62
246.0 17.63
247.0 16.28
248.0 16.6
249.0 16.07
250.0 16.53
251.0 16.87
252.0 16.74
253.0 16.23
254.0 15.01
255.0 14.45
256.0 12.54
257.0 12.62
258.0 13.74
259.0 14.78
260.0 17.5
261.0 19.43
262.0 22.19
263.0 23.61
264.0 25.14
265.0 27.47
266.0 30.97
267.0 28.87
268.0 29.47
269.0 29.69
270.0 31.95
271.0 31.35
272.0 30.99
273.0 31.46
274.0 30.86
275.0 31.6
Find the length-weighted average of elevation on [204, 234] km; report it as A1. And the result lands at 26.3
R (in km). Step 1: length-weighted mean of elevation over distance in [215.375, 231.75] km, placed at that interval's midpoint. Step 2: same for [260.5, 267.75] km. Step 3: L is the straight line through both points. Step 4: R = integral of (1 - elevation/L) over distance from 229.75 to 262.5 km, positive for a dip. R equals 7.4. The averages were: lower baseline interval 27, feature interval 20.4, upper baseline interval 25.5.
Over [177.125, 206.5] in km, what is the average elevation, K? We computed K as 26.4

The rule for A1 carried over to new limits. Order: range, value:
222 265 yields 21.9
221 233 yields 27.3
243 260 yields 16.4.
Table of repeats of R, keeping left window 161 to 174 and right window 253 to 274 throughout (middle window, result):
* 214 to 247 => -1.3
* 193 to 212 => -0.3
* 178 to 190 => -0.2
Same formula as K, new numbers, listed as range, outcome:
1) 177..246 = 25.9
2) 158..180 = 26.7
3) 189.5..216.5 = 25.7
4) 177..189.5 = 26.6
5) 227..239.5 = 26.3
